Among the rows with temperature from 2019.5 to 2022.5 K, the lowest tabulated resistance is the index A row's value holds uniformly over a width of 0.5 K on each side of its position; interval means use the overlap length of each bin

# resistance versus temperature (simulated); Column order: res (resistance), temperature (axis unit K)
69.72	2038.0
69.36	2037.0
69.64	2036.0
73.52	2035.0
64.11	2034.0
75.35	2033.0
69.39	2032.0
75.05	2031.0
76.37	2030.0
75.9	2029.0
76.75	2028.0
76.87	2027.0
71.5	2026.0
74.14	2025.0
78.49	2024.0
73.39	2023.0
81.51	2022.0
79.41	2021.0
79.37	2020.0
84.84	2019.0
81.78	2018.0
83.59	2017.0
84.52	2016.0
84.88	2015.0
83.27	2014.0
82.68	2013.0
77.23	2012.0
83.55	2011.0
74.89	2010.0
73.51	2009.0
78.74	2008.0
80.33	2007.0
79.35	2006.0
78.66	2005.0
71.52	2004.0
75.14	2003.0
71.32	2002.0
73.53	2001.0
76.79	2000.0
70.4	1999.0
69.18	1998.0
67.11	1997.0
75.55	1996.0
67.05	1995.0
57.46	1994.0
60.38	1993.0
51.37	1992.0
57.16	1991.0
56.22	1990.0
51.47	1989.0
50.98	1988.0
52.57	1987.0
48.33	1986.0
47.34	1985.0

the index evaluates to 79.37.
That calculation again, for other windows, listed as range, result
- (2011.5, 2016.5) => 77.23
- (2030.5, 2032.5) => 69.39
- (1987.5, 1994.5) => 50.98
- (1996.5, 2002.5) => 67.11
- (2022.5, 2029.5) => 71.5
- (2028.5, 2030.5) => 75.9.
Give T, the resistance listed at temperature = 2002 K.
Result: 71.32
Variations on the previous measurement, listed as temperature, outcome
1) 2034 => 64.11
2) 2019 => 84.84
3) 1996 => 75.55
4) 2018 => 81.78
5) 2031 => 75.05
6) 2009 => 73.51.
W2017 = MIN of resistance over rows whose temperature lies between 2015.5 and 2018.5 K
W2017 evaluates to 81.78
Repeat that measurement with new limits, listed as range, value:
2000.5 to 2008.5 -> 71.32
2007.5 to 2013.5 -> 73.51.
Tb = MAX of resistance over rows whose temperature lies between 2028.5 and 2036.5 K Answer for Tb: 76.37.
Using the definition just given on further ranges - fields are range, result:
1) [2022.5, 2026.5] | 78.49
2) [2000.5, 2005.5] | 78.66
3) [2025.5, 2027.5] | 76.87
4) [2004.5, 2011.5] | 83.55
